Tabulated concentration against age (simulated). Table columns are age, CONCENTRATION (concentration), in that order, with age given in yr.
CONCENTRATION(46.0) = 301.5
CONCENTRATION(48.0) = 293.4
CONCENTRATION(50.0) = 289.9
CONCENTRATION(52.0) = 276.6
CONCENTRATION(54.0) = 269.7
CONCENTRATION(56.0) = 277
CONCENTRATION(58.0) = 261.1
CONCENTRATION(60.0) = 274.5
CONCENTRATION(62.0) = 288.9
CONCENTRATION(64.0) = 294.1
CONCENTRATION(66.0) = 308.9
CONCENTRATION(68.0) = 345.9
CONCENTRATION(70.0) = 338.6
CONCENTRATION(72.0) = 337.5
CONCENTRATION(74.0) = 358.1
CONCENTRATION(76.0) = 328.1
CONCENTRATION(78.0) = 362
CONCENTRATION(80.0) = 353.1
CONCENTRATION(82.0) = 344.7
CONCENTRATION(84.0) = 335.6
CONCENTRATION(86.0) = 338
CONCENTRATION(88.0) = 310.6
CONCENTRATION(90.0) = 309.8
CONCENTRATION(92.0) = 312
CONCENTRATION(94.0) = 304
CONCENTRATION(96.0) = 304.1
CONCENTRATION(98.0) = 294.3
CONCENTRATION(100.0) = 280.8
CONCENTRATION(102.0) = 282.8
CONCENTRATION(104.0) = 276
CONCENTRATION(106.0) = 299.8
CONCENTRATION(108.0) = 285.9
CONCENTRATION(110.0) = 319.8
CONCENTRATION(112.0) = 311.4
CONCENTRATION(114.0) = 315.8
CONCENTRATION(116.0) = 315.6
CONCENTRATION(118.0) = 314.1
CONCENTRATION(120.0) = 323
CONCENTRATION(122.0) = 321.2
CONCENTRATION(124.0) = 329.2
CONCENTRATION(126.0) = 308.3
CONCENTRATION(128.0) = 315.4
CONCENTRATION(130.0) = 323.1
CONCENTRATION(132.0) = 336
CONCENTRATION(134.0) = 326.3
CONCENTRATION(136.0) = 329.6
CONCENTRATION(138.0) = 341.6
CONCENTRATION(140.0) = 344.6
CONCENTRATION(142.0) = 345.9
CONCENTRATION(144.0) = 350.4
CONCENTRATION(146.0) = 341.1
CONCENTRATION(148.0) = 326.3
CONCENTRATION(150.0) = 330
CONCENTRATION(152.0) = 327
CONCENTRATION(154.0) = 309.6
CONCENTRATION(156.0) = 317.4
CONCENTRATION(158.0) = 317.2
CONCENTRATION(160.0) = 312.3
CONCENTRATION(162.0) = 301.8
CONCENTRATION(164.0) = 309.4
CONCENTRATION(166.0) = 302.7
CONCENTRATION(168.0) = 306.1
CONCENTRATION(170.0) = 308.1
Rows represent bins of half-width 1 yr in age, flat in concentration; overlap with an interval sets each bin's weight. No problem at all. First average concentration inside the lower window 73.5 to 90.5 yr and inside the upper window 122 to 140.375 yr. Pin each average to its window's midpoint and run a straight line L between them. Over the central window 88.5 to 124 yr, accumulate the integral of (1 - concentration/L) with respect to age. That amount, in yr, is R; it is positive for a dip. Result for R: 3.0 yr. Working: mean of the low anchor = 338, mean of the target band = 305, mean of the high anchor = 327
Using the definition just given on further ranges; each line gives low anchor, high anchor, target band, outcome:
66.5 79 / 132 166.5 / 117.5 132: 0.49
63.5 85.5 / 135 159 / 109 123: 0.72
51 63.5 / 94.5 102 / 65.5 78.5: -2.71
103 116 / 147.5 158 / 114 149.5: -1.85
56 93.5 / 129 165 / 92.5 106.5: 1.34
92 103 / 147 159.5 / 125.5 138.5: -0.62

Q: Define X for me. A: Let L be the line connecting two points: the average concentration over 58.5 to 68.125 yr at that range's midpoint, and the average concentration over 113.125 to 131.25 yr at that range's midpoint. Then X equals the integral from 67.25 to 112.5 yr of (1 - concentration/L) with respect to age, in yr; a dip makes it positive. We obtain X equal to -1.9 yr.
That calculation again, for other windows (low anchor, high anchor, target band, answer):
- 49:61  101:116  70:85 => -3.1 yr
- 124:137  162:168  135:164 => -1.3 yr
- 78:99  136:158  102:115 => 1.0 yr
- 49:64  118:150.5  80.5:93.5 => -1.2 yr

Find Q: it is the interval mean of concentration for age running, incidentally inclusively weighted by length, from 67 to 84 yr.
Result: 345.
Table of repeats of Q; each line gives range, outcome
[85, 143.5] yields 315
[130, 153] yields 336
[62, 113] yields 317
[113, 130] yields 318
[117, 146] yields 330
